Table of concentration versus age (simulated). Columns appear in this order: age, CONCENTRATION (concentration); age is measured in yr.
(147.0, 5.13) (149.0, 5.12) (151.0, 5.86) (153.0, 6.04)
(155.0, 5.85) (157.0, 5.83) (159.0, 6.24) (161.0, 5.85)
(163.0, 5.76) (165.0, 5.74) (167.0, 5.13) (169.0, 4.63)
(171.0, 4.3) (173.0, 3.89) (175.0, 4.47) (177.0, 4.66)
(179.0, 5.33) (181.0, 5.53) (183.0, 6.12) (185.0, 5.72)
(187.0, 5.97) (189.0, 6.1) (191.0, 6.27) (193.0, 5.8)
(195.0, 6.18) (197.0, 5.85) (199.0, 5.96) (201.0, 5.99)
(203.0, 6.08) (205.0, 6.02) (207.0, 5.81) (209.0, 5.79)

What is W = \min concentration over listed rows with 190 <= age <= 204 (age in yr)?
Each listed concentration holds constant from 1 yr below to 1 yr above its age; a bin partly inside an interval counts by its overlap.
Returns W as 5.8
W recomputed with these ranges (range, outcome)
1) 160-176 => 3.89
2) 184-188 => 5.72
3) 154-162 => 5.83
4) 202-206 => 6.02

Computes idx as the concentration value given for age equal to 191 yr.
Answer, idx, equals 6.27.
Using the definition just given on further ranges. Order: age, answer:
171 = 4.3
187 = 5.97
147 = 5.13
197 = 5.85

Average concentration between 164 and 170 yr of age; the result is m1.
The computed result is 5.17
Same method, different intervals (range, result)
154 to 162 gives 5.94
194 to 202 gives 5.99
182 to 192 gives 6.04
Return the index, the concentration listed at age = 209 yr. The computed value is 5.79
